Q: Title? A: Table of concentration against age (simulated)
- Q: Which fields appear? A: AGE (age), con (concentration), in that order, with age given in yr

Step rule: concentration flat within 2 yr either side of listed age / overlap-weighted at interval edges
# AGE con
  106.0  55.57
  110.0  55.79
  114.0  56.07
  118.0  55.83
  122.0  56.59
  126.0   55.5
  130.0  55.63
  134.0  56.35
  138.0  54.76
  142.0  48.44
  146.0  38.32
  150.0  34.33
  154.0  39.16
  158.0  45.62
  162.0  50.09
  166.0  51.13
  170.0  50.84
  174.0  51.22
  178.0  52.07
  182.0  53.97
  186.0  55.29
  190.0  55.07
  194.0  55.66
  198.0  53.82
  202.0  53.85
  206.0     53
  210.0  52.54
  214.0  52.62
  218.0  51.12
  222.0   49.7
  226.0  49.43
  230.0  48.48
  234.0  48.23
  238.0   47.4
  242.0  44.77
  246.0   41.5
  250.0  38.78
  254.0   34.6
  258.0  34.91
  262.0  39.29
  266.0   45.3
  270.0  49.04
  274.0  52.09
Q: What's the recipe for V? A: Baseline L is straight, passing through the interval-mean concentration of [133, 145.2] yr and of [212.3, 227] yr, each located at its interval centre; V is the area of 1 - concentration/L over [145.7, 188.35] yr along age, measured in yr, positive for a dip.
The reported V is 2.8 yr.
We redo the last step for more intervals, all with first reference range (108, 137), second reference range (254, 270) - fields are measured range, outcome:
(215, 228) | -1.6 yr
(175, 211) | -4.4 yr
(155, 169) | 0.8 yr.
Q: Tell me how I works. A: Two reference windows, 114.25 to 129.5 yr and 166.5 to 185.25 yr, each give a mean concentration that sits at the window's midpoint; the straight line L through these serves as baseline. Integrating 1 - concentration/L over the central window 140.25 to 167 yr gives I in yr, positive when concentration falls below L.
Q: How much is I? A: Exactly 5.0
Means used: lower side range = 56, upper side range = 52.2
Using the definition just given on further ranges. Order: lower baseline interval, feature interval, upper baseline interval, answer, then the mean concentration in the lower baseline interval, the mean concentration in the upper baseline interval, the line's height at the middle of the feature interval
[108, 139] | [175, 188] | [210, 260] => -0.8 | 55.8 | 45.4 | 50.4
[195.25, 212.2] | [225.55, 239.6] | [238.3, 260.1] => -1.2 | 53.4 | 39.6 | 44.6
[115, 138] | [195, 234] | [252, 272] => -4.7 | 55.9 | 40.6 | 46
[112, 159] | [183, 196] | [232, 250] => -2.2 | 49.8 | 44.7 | 47.2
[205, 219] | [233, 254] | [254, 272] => 1.2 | 52.4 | 41.3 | 45.5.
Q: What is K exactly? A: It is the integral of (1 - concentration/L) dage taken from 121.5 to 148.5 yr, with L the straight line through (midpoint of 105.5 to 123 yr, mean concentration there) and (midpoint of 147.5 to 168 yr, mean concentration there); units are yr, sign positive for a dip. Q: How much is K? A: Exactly -0.7 yr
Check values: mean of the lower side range 56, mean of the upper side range 43.9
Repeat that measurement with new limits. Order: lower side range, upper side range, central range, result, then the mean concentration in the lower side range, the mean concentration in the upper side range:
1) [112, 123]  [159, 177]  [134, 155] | 3.48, 56.1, 50.6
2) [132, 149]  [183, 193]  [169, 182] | 0.39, 48.6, 55.1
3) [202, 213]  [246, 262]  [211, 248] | -2.29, 53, 37.2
